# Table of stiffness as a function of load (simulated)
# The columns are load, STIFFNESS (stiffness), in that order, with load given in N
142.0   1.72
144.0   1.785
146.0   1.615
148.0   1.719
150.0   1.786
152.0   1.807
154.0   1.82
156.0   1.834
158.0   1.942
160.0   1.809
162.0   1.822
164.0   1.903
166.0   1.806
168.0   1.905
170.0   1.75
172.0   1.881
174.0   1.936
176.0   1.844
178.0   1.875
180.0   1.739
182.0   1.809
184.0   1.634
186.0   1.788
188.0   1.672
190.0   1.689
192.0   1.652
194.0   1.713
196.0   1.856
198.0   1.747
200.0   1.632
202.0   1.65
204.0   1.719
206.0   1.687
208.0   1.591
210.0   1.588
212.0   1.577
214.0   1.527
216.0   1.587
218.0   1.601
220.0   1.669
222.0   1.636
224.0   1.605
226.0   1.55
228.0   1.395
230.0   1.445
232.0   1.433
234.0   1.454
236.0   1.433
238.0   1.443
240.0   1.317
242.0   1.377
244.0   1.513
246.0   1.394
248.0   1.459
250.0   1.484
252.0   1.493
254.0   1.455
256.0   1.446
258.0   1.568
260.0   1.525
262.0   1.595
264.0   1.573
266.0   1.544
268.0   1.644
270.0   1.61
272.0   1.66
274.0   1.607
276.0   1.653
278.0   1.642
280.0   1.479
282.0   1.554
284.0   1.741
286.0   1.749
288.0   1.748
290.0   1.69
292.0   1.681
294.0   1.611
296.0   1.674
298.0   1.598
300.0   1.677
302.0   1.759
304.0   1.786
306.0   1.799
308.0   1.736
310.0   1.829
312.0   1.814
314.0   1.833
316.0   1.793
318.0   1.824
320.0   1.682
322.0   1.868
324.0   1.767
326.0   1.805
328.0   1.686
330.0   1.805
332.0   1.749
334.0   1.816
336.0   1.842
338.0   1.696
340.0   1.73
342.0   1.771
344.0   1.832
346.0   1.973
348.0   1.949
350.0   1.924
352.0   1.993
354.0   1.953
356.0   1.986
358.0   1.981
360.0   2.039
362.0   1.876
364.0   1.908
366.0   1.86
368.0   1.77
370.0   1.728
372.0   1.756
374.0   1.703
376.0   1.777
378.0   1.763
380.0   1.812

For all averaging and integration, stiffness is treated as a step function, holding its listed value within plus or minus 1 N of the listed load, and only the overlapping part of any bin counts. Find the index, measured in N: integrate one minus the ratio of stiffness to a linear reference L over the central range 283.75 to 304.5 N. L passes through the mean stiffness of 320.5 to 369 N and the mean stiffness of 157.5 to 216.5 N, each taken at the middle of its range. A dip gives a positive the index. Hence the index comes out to 1.4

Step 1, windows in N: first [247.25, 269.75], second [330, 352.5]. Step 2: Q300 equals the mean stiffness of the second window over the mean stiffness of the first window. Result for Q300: 1.20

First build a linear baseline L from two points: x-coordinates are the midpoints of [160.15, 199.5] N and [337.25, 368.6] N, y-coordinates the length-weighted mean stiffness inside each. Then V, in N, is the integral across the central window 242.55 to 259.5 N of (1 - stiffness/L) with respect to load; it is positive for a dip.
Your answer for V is 3.30 N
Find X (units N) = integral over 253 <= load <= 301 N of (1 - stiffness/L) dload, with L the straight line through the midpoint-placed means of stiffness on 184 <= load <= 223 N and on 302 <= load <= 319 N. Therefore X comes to 3.9 N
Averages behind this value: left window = 1.66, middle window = 1.61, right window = 1.8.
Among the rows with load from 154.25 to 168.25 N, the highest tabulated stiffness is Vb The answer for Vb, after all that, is 1.942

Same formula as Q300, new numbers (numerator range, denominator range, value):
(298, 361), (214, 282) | 1.20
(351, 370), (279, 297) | 1.16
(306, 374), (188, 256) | 1.18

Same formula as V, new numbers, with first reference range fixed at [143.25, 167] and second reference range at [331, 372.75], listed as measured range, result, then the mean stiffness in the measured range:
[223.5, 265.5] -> 8.2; 1.47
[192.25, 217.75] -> 2.3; 1.65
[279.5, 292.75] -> 1.3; 1.67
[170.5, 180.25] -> -0.3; 1.86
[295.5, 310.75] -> 1.0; 1.73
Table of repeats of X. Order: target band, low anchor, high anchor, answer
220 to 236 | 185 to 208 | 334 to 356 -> 2.12 N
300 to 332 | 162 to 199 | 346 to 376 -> 1.40 N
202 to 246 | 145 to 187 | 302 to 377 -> 6.92 N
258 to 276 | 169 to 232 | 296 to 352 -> 1.47 N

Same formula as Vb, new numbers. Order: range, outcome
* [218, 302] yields 1.759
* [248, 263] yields 1.595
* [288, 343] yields 1.868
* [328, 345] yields 1.842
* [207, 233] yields 1.669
